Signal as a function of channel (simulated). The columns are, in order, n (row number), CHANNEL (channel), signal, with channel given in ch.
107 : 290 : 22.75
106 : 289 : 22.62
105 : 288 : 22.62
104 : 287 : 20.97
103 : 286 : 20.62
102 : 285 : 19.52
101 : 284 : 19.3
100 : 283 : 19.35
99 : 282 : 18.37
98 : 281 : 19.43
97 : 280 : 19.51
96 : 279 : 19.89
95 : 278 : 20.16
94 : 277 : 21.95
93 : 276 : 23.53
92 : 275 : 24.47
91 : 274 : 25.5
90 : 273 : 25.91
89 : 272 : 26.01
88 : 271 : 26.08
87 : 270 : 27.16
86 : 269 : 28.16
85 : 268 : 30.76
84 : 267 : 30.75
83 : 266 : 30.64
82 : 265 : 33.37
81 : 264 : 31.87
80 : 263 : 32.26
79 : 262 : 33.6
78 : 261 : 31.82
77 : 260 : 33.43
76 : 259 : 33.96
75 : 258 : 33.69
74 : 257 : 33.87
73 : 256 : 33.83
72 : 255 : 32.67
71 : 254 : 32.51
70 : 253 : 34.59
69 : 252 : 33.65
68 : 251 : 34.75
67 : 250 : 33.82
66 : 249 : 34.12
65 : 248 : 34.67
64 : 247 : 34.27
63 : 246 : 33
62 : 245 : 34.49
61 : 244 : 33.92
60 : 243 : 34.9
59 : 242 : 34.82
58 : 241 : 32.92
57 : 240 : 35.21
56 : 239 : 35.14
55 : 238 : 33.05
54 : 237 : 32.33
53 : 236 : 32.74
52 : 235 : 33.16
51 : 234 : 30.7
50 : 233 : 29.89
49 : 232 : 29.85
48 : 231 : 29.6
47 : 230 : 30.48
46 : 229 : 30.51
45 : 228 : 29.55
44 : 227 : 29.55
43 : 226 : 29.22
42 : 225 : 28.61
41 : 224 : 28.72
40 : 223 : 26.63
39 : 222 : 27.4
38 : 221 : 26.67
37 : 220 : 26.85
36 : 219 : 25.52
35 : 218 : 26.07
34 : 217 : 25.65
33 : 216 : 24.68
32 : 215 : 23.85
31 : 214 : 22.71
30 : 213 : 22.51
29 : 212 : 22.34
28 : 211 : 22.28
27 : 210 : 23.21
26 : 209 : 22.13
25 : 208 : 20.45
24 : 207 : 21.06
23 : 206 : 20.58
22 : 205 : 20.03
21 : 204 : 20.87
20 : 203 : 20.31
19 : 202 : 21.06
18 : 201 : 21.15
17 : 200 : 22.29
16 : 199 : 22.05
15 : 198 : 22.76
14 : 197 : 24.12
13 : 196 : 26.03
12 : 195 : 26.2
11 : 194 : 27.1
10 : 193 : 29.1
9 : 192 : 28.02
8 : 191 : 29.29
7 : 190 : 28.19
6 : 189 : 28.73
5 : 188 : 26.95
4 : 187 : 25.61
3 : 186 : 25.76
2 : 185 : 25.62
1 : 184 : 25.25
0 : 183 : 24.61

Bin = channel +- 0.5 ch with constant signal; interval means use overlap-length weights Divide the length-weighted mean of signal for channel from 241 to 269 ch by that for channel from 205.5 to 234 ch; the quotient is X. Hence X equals 1.28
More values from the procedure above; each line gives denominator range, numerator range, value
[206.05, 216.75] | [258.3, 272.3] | 1.37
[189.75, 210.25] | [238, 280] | 1.31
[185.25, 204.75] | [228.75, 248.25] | 1.31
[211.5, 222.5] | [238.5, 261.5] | 1.36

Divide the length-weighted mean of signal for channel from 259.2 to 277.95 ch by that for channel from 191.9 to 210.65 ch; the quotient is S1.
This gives 1.25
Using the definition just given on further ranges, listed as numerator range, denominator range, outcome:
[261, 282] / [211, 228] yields 1.02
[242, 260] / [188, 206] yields 1.38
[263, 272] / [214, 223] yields 1.16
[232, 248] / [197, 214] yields 1.54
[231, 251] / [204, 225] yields 1.39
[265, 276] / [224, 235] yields 0.92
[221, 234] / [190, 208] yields 1.23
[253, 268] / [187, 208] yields 1.35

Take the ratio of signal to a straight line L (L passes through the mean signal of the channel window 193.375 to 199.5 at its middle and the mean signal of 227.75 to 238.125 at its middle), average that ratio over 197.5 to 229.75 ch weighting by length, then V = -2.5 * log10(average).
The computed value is 0.15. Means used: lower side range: 24.8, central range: 24.3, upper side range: 31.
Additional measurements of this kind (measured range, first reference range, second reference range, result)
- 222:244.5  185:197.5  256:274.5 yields -0.08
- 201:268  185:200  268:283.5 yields -0.19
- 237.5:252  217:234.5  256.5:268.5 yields -0.12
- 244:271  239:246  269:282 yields -0.12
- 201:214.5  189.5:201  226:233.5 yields 0.26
